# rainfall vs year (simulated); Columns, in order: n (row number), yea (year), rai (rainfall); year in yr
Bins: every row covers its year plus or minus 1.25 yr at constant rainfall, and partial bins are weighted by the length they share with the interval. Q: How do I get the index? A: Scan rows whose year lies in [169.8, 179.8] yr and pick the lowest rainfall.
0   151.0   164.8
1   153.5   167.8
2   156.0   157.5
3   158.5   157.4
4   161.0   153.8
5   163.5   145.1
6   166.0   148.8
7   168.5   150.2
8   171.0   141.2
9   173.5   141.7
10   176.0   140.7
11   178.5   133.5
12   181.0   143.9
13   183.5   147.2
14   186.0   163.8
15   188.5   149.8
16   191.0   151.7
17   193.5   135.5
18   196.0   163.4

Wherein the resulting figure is 133.5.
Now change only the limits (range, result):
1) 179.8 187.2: 143.9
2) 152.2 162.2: 153.8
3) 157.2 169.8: 145.1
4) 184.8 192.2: 149.8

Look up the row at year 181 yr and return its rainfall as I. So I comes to 143.9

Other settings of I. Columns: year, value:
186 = 163.8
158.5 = 157.4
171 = 141.2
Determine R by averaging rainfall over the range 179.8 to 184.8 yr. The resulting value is 146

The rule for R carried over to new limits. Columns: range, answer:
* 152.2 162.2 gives 159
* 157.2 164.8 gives 152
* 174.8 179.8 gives 137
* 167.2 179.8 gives 141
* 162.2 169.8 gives 148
